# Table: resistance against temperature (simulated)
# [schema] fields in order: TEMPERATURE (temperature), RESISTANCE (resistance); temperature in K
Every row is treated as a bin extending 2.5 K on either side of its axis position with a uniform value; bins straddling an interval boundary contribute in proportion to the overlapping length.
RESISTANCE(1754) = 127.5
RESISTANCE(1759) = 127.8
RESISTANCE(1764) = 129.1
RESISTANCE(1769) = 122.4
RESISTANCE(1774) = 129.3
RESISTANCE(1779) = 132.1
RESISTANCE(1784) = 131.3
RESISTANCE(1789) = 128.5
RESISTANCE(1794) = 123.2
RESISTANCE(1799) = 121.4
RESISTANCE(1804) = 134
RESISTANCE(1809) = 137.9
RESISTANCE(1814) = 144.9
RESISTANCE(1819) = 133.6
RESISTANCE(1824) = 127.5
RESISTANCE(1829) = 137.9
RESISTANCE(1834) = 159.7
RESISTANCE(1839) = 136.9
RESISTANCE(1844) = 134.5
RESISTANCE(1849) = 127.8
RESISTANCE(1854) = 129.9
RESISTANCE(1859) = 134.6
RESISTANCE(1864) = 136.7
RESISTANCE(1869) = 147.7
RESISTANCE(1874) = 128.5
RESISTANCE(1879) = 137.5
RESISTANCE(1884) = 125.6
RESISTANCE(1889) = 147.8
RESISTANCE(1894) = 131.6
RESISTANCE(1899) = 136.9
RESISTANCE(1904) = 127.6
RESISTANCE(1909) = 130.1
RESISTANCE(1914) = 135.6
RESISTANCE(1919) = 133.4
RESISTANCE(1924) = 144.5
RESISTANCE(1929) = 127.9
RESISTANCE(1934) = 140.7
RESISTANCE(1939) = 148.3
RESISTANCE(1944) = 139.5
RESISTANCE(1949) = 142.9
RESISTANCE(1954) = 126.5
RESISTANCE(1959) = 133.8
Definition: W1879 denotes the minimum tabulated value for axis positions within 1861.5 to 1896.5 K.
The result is 125.6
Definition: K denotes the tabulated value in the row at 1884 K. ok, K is 125.6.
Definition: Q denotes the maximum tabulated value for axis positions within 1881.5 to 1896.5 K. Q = 147.8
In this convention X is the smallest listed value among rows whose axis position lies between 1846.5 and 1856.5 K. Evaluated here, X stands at 127.8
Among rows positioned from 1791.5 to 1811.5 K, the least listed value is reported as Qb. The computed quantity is 121.4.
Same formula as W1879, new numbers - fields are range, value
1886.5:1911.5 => 127.6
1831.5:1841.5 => 136.9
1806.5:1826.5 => 127.5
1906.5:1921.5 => 130.1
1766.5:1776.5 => 122.4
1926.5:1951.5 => 127.9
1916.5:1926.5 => 133.4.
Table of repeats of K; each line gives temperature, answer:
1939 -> 148.3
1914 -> 135.6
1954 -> 126.5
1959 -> 133.8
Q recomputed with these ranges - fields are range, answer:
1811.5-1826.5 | 144.9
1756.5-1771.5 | 129.1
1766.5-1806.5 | 134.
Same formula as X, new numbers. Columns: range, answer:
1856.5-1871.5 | 134.6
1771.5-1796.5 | 123.2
